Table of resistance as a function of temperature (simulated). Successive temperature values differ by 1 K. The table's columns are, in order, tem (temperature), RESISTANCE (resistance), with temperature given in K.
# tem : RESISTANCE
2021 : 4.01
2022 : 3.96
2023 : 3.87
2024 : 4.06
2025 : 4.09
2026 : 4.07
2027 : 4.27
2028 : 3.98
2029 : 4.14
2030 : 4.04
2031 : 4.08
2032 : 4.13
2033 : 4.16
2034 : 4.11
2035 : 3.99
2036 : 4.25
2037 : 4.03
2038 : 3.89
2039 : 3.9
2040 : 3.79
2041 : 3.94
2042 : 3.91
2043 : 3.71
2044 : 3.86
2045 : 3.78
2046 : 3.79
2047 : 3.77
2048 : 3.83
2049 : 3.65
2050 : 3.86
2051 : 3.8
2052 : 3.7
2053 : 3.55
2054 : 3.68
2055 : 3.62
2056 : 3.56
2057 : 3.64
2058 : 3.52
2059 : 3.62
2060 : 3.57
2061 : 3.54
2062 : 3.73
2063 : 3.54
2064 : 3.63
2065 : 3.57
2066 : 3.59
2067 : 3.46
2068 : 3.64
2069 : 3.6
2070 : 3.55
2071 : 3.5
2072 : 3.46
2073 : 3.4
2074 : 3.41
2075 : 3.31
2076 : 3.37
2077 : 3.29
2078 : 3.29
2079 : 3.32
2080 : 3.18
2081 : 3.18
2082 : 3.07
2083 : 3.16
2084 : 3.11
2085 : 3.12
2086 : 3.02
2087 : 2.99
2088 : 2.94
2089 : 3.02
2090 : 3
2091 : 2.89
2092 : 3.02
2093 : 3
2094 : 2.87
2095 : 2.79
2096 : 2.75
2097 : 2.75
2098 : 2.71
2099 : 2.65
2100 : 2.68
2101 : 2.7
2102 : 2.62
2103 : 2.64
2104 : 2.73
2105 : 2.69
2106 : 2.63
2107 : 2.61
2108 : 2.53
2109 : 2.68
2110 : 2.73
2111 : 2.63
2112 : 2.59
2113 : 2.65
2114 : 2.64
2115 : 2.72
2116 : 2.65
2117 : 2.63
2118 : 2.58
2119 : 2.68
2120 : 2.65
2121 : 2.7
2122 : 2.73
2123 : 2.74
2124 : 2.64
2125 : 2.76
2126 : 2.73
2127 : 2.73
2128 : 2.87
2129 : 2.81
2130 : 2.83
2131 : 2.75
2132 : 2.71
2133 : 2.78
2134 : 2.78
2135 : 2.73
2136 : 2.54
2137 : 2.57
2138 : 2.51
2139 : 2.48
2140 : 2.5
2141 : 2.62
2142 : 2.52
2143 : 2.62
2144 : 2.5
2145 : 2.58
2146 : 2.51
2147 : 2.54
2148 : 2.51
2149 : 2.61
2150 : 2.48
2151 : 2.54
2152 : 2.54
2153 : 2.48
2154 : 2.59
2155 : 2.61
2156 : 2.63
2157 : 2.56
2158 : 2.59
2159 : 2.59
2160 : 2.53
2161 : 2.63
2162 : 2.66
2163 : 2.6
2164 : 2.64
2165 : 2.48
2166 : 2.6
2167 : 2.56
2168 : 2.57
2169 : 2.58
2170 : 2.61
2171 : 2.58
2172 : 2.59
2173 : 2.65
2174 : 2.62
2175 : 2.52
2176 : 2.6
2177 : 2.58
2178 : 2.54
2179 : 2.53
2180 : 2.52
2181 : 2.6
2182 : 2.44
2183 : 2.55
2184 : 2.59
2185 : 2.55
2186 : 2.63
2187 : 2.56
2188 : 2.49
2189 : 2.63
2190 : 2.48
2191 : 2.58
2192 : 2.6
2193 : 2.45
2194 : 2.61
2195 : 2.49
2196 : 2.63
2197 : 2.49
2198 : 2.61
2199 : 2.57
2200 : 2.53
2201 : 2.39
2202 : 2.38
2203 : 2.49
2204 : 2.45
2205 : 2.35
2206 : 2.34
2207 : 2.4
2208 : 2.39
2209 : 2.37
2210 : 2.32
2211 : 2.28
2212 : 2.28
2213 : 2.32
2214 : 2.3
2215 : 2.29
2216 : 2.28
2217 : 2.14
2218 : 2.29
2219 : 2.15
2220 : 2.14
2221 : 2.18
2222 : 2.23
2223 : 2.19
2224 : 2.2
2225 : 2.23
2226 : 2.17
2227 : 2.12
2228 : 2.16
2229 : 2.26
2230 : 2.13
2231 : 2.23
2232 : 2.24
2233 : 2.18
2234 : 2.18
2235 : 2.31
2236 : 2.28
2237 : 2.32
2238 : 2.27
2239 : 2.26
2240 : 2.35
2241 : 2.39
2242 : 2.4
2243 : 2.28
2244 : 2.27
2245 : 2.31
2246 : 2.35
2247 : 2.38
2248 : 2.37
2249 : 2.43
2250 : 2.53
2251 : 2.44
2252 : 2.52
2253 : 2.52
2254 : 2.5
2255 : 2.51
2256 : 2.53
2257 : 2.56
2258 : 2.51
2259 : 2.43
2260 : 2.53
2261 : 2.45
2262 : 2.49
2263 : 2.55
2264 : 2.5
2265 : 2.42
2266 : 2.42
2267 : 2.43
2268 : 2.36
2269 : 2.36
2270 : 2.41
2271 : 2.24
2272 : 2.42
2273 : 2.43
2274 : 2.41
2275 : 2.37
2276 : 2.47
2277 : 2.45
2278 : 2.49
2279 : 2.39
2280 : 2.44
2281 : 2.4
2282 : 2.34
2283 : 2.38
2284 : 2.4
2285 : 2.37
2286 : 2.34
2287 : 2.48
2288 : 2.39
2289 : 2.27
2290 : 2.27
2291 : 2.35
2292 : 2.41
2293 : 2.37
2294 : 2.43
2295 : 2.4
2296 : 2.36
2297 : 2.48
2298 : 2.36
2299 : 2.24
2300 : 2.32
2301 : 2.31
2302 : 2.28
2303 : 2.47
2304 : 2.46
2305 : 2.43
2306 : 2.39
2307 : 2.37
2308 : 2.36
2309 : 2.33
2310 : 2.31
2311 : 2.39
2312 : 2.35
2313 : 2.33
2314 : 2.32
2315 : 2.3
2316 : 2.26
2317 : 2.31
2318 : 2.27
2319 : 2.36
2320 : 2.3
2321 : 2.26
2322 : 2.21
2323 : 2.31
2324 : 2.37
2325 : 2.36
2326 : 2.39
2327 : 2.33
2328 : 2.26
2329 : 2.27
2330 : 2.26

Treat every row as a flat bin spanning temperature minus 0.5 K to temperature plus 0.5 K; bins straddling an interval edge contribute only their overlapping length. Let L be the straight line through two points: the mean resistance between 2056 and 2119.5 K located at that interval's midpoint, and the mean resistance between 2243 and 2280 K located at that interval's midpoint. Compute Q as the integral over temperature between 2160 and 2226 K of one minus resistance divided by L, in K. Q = 5.5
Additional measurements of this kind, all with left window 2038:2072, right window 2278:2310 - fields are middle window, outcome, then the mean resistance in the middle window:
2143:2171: 4.96 K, 2.57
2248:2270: 0.80 K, 2.47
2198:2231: 6.05 K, 2.3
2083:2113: 5.63 K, 2.8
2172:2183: 1.64 K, 2.56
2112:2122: 2.05 K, 2.66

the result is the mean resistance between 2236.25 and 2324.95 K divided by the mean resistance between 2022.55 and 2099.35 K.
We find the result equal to 0.67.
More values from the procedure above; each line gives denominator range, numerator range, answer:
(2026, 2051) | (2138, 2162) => 0.65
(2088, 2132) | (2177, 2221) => 0.89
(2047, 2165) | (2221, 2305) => 0.80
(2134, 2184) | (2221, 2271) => 0.92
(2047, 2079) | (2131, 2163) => 0.73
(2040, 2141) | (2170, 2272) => 0.78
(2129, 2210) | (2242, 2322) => 0.93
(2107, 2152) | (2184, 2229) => 0.90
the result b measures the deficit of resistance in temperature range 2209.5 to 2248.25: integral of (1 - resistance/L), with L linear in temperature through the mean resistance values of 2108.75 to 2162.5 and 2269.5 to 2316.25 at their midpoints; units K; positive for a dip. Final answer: 3.47 K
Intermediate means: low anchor 2.63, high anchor 2.37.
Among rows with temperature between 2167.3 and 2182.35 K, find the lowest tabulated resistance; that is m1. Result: 2.44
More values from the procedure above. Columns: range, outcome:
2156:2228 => 2.12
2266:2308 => 2.24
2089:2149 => 2.48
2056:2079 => 3.29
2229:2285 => 2.13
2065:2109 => 2.53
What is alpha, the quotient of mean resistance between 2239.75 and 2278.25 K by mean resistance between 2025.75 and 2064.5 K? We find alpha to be 0.6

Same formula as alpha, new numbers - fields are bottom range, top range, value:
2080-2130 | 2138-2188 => 0.92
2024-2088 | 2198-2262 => 0.64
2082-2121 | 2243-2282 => 0.88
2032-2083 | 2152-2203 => 0.70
